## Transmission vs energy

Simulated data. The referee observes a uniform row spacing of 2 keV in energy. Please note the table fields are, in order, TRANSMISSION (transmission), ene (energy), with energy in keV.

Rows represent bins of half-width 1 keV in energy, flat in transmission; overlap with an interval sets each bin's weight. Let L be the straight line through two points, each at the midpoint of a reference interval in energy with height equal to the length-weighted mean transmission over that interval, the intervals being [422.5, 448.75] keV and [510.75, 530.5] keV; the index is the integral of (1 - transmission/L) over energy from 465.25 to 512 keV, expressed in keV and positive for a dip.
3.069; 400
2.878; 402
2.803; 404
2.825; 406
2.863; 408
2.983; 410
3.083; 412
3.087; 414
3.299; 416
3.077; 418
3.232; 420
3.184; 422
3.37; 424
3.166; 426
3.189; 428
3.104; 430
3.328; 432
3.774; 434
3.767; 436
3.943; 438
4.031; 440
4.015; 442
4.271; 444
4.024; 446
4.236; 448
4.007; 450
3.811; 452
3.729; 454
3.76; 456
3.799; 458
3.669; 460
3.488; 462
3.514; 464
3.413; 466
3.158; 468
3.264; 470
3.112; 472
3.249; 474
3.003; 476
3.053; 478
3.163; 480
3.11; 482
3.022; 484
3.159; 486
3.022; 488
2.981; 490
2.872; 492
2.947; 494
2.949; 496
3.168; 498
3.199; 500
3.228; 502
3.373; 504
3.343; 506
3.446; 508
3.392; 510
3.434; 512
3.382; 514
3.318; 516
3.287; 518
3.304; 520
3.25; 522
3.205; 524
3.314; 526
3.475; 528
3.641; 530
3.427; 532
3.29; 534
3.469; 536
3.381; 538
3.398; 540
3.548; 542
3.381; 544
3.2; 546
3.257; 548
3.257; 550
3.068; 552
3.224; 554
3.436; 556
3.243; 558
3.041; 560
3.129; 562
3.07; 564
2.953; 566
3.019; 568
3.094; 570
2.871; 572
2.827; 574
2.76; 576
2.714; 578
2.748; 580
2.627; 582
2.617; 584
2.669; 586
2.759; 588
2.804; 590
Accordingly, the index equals 4.3 keV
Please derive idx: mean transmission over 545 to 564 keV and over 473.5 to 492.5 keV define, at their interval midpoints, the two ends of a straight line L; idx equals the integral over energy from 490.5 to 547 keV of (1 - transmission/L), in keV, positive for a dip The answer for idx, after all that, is -3.1 keV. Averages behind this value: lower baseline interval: 3.06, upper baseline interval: 3.2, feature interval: 3.31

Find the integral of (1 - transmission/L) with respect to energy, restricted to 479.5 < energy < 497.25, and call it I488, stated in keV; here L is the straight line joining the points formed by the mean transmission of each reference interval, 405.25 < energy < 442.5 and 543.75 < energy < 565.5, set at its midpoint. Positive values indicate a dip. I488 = 1.31 keV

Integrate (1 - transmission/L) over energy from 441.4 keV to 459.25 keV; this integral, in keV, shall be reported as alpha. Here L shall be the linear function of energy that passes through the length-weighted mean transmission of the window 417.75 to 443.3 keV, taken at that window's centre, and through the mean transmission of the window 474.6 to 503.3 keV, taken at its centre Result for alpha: -3.2 keV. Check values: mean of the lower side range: 3.5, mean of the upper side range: 3.07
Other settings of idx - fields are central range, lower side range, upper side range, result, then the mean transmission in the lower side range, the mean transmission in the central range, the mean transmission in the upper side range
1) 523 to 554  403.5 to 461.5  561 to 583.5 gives -3.21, 3.5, 3.35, 2.89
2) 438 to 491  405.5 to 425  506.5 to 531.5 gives -4.65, 3.11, 3.51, 3.37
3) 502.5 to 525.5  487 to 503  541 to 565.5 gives -1.71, 3.05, 3.34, 3.23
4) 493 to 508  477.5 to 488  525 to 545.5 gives 0.09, 3.1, 3.19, 3.43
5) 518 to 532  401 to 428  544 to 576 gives -1.19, 3.07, 3.36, 3.11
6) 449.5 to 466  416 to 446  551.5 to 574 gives -1.17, 3.54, 3.69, 3.09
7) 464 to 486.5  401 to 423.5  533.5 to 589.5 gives -0.89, 3.04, 3.17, 3.07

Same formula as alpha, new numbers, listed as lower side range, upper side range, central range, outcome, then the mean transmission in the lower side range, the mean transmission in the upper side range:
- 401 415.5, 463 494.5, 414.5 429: -1.13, 2.94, 3.13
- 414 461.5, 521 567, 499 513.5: 0.27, 3.63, 3.29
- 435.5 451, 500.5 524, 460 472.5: 1.47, 4.05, 3.33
